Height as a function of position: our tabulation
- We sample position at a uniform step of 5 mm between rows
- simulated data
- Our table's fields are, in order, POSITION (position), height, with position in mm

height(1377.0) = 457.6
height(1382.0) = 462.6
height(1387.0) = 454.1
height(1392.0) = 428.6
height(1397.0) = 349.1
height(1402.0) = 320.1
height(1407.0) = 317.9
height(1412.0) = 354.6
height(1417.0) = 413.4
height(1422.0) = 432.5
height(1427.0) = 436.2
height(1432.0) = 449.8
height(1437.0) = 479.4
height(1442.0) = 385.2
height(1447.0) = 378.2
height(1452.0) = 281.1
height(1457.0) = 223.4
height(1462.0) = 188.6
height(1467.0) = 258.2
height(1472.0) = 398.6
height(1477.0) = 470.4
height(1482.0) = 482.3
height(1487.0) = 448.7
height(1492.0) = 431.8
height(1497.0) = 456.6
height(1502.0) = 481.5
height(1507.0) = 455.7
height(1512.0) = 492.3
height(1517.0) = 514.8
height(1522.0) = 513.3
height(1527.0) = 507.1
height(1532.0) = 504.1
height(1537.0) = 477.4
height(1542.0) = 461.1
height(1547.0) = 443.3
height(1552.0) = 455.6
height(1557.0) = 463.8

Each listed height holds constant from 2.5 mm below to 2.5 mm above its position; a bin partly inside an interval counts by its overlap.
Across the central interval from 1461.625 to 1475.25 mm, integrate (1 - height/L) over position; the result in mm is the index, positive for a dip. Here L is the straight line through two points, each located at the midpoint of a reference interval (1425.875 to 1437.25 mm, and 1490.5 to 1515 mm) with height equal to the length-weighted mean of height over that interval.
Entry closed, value 4.5 mm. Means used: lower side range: 453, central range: 307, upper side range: 466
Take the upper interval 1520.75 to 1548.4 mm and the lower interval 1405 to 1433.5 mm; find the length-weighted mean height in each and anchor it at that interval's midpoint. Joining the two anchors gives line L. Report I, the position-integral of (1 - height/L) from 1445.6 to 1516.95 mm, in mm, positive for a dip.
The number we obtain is 8.7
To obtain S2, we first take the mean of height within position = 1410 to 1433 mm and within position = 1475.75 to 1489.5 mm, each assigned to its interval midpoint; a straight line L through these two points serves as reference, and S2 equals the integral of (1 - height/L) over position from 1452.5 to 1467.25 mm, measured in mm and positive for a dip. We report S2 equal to 7.3 mm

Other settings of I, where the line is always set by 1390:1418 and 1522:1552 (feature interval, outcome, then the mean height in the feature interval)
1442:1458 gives 3.4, 315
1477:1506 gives -1.5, 461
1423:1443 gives -2.9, 441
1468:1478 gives 0.5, 403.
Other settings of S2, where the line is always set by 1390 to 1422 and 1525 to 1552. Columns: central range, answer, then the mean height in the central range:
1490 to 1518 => -1.4 mm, 471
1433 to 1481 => 7.1 mm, 348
